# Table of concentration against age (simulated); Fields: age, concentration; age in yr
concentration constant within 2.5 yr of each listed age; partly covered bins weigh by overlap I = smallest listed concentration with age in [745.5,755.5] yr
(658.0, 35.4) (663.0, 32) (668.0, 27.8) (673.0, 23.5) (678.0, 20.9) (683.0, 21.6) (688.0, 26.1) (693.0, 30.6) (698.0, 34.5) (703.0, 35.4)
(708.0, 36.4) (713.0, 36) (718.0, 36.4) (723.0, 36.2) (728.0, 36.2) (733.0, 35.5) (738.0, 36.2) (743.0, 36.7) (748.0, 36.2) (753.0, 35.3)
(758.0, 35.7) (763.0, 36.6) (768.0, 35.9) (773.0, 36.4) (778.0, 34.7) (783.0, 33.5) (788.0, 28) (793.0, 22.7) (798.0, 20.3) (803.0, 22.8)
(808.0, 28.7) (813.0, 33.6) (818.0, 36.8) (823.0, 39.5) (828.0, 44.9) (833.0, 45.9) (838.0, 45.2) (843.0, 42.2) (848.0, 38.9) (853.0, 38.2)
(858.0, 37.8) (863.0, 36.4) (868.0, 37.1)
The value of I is 35.3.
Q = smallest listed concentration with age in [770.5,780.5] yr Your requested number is 34.7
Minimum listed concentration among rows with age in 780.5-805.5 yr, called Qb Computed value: 20.3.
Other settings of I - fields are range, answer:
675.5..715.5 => 20.9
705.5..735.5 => 35.5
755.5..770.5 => 35.7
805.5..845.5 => 28.7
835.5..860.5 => 37.8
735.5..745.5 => 36.2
